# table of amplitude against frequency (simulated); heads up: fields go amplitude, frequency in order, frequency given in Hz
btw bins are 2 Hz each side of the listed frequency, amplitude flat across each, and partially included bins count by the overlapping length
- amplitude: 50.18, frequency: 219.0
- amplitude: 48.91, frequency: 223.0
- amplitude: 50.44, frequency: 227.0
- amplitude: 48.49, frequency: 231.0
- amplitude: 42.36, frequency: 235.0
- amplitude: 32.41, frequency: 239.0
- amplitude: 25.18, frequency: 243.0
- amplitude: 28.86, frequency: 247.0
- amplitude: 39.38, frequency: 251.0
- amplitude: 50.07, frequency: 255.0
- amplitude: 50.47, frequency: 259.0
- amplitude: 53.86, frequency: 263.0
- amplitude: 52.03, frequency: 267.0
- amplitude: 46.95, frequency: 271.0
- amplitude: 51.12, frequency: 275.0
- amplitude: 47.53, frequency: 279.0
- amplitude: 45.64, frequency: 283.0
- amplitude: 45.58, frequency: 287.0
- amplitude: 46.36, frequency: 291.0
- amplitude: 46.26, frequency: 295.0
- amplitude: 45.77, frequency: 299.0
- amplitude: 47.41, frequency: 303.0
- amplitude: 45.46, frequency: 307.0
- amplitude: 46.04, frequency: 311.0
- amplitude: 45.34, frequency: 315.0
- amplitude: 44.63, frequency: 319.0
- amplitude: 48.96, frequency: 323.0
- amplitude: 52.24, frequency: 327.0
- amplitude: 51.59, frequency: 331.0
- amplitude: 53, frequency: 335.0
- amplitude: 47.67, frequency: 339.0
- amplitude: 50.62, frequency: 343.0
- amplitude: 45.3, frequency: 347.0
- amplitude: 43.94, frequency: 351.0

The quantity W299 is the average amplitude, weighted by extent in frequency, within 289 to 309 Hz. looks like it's 46.3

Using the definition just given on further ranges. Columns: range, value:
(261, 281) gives 50.3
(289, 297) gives 46.3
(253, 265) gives 51.5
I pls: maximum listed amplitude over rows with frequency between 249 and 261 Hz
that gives 50.47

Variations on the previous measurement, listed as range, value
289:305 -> 47.41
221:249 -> 50.44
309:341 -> 53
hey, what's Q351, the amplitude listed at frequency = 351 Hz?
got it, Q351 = 43.94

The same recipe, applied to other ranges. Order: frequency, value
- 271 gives 46.95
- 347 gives 45.3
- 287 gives 45.58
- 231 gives 48.49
